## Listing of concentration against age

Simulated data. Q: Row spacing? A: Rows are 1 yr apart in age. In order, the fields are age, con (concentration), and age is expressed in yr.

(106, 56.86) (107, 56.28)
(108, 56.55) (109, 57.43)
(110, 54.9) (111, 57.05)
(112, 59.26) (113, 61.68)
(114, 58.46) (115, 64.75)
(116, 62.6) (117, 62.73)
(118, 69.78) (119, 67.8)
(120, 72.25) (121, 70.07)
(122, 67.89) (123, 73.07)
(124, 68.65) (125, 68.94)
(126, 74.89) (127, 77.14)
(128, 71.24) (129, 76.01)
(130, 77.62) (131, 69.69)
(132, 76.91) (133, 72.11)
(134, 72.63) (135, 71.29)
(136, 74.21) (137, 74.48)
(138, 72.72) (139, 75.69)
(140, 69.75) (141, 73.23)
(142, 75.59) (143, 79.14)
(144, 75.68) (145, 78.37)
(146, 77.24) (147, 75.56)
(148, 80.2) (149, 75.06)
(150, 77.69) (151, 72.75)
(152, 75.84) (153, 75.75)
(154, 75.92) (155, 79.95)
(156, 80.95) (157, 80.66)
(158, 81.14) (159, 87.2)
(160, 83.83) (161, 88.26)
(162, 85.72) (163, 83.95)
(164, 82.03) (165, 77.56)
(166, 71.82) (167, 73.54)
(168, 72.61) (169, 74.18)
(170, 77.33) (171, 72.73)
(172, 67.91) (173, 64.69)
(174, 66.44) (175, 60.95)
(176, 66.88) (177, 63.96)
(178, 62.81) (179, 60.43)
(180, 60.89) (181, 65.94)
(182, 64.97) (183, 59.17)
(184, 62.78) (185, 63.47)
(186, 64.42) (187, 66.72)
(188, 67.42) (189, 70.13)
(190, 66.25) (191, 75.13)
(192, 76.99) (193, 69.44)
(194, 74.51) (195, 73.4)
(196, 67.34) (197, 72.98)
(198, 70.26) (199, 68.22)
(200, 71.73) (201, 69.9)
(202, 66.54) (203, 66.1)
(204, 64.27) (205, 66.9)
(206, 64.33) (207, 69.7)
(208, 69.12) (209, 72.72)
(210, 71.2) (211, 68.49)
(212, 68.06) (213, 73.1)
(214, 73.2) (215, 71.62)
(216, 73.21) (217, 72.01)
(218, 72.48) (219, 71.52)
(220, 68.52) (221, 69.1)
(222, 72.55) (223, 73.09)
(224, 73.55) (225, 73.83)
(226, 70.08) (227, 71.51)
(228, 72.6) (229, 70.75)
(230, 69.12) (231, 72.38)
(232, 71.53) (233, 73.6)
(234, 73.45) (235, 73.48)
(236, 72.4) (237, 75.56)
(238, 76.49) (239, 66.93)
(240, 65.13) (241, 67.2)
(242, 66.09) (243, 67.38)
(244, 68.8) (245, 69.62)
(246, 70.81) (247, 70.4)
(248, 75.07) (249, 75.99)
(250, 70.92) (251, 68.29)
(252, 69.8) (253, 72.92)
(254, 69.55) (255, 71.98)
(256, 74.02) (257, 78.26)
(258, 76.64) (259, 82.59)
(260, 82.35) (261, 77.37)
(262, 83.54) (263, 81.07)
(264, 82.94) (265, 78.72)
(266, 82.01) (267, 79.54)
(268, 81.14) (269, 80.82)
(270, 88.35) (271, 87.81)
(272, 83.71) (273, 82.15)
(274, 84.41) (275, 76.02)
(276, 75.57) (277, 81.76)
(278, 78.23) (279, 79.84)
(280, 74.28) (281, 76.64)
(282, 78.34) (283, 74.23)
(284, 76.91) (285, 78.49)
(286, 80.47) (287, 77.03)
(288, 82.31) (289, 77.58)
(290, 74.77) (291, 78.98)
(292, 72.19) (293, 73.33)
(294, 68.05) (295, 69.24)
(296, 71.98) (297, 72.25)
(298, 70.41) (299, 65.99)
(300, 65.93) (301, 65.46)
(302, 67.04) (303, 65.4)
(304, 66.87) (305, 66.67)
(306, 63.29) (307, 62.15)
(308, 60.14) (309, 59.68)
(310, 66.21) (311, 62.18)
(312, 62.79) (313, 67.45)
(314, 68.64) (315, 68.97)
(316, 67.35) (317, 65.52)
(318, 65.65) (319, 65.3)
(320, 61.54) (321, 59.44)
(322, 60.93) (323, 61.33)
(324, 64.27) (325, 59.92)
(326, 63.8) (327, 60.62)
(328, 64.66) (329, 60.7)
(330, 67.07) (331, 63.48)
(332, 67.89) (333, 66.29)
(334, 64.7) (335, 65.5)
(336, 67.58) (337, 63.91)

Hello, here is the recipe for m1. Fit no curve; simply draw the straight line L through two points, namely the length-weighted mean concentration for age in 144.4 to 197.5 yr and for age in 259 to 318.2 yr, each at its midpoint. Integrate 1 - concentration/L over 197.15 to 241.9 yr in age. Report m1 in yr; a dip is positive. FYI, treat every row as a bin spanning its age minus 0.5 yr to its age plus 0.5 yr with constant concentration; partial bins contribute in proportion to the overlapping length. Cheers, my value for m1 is 1.6 yr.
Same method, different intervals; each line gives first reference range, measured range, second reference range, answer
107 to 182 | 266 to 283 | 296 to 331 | -3.6 yr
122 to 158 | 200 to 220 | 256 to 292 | 2.0 yr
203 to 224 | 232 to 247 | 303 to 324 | -0.4 yr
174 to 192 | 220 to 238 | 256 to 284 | 0.2 yr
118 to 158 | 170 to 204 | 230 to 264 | 3.0 yr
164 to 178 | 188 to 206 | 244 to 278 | 0.6 yr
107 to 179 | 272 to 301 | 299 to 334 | -4.4 yr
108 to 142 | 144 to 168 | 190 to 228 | -3.2 yr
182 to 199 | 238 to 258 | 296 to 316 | -1.1 yr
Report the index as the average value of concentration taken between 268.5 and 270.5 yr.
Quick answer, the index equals 84.6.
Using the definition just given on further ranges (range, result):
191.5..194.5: 73.6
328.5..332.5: 64.8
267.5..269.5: 81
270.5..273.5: 84.6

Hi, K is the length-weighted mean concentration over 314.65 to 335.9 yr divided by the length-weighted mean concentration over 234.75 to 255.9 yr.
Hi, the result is 0.91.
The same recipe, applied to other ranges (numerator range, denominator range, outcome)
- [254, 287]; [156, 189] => 1.11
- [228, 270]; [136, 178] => 0.98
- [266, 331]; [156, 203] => 1.00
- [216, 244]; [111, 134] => 1.03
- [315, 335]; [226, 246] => 0.90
